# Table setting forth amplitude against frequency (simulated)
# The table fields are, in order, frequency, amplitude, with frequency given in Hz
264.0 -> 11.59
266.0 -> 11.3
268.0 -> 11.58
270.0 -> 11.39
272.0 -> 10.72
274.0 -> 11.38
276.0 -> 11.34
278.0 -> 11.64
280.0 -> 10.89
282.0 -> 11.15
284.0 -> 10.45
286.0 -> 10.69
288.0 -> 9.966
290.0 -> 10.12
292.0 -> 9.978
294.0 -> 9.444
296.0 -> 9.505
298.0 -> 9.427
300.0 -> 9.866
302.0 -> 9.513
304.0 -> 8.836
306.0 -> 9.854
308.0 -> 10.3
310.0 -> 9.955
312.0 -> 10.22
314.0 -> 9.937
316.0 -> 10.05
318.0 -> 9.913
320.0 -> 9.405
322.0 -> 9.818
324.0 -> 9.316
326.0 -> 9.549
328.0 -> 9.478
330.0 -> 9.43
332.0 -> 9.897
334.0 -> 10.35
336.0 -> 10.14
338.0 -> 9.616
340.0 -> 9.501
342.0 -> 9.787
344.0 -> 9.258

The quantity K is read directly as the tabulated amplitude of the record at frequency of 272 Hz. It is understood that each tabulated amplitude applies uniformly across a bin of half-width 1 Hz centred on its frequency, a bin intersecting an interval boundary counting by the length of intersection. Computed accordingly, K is 10.72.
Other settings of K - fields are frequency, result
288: 9.966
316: 10.05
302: 9.513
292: 9.978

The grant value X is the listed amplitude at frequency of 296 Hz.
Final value 9.505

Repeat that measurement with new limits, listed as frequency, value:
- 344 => 9.258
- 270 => 11.39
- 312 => 10.22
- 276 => 11.34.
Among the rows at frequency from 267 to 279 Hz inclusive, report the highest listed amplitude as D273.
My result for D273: 11.64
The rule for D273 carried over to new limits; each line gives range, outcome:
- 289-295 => 10.12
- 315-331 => 10.05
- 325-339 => 10.35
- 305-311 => 10.3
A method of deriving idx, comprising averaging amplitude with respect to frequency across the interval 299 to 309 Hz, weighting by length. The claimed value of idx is 9.67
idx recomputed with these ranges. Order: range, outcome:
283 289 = 10.4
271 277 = 11.1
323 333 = 9.53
